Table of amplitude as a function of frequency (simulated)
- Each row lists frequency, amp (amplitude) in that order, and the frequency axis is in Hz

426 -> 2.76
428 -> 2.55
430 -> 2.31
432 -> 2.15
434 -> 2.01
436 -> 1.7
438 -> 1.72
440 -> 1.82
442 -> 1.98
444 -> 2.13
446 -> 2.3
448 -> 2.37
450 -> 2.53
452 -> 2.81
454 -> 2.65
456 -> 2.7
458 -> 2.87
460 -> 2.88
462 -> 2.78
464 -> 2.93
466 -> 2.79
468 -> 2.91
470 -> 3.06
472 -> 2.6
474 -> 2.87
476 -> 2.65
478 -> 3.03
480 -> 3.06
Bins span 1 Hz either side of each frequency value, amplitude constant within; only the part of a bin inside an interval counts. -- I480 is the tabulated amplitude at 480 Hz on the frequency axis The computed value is 3.06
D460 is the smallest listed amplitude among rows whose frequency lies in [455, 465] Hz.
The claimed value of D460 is 2.7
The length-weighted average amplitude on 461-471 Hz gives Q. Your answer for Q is 2.89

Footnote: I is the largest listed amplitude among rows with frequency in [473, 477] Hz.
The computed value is 2.87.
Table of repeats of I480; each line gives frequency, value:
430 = 2.31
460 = 2.88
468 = 2.91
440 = 1.82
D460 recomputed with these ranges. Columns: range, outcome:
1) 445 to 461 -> 2.3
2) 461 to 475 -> 2.6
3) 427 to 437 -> 1.7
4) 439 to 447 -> 1.82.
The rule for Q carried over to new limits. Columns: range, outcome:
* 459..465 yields 2.86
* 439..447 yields 2.06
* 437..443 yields 1.84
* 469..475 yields 2.84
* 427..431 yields 2.43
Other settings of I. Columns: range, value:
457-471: 3.06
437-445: 2.13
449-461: 2.88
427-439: 2.55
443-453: 2.81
